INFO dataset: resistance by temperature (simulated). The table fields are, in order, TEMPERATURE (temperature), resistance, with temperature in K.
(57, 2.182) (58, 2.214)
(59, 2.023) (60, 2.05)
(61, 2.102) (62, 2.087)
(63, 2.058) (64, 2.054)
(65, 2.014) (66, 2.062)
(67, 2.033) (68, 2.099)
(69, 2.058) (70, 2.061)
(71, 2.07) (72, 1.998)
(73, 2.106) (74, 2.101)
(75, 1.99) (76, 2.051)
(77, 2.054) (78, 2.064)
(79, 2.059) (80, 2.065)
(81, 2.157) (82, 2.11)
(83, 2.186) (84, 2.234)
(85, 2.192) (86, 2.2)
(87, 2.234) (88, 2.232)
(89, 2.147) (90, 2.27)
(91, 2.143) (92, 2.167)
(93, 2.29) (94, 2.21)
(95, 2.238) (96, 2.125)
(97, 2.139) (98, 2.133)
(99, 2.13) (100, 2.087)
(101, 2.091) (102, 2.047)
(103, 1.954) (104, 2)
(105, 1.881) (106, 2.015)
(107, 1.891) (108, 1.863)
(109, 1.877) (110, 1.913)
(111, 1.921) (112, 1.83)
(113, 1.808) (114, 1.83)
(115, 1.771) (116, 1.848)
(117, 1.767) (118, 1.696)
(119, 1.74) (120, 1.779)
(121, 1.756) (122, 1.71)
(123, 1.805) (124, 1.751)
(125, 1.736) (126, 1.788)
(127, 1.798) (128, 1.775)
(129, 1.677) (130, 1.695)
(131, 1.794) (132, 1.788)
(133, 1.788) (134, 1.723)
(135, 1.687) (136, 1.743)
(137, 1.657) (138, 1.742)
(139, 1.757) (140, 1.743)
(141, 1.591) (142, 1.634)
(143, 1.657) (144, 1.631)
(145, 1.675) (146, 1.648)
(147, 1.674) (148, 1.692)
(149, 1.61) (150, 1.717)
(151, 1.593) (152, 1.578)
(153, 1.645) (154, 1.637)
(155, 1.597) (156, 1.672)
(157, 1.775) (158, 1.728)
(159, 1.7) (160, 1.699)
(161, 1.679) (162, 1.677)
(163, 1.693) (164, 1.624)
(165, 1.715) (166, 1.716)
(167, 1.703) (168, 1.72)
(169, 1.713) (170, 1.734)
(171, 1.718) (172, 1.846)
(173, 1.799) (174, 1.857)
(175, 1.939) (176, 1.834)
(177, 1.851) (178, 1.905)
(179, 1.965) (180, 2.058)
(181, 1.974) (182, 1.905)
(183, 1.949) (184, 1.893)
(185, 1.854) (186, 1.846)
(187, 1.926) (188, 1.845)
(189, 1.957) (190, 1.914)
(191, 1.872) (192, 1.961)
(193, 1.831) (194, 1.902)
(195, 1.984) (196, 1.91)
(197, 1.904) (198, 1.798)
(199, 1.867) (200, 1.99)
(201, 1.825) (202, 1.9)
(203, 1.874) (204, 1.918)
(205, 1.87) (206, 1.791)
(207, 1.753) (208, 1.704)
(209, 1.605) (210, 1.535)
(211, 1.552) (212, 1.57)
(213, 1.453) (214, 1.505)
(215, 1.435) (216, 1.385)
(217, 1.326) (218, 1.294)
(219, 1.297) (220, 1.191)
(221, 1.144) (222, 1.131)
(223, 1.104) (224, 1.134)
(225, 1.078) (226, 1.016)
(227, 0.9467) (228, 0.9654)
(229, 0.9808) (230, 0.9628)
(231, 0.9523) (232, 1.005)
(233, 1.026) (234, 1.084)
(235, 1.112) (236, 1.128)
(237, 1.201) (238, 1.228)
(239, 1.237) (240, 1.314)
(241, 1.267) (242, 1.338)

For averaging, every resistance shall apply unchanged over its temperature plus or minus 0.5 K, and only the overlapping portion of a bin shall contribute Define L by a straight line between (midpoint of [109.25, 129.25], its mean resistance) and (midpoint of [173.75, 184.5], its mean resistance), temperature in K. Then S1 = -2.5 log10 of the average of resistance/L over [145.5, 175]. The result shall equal 0.11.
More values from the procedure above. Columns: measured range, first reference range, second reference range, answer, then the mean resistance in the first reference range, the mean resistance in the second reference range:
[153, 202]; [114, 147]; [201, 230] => -0.176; 1.73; 1.41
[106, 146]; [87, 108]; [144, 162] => 0.070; 2.11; 1.67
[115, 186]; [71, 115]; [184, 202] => 0.128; 2.07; 1.89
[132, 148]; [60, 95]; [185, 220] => 0.139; 2.12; 1.73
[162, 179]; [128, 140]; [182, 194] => 0.041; 1.73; 1.9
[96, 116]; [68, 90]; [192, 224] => 0.030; 2.12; 1.62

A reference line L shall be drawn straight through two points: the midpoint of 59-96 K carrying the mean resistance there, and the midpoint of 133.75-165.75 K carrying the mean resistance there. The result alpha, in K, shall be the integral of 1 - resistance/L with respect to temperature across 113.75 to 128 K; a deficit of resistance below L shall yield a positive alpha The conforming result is 0.6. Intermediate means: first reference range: 2.12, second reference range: 1.67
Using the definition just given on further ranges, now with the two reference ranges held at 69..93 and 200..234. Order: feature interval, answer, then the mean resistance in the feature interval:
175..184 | -2.0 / 1.93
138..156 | 1.1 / 1.65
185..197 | -3.0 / 1.9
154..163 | 0.1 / 1.69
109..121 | 0.8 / 1.81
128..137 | 0.5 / 1.73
